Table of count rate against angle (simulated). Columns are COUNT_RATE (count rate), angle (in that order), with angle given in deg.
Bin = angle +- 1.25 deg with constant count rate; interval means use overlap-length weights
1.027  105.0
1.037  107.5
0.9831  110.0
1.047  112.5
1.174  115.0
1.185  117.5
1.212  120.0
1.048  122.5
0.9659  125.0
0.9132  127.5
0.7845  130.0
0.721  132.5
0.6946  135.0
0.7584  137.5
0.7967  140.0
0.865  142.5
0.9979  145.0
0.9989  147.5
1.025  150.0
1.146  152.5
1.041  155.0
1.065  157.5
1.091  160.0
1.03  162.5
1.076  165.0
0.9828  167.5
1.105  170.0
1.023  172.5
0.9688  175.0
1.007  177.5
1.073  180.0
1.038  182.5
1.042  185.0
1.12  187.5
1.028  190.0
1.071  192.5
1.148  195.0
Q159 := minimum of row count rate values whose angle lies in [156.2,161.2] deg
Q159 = 1.065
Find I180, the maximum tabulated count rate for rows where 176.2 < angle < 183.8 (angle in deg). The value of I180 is 1.073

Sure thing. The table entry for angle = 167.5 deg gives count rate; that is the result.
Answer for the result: 0.9828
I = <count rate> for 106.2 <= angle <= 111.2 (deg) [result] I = 1.01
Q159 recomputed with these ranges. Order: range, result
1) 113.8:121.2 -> 1.174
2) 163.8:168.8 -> 0.9828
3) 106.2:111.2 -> 0.9831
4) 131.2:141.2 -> 0.6946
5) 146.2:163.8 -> 0.9989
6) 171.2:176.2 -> 0.9688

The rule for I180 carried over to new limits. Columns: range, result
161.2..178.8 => 1.105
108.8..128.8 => 1.212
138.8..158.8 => 1.146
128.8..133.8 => 0.7845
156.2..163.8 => 1.091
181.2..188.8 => 1.12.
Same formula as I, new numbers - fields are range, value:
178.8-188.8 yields 1.07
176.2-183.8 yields 1.04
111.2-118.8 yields 1.13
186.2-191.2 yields 1.07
